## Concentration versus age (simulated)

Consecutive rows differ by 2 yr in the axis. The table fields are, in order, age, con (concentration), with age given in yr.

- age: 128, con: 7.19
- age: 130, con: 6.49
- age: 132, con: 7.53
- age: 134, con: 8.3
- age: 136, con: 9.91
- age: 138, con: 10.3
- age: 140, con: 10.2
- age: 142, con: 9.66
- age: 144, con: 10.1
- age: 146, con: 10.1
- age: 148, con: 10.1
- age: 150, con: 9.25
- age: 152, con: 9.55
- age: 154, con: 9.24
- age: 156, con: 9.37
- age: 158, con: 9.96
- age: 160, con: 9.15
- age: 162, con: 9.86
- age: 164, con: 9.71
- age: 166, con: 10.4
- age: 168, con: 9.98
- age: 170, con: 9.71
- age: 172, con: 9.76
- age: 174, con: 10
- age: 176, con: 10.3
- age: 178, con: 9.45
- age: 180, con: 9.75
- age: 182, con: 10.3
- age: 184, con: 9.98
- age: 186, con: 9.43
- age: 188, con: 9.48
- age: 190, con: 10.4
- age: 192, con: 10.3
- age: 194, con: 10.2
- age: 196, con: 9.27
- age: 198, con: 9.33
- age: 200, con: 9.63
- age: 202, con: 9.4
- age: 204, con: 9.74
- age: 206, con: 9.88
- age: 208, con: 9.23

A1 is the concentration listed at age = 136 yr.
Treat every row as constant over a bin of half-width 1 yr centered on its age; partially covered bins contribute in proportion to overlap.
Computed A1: 9.91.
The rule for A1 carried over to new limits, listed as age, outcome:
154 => 9.24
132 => 7.53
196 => 9.27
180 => 9.75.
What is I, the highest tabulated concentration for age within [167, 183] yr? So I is 10.3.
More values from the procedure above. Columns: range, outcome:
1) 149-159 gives 9.96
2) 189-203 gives 10.4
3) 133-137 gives 9.91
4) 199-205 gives 9.74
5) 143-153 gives 10.1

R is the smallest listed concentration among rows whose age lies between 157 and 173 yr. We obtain 9.15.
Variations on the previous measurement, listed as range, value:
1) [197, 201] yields 9.33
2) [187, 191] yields 9.48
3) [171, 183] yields 9.45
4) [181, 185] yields 9.98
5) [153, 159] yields 9.24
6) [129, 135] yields 6.49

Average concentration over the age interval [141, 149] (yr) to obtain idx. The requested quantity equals 9.99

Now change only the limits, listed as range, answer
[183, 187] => 9.71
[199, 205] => 9.59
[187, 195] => 10.1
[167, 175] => 9.86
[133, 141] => 9.68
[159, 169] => 9.82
